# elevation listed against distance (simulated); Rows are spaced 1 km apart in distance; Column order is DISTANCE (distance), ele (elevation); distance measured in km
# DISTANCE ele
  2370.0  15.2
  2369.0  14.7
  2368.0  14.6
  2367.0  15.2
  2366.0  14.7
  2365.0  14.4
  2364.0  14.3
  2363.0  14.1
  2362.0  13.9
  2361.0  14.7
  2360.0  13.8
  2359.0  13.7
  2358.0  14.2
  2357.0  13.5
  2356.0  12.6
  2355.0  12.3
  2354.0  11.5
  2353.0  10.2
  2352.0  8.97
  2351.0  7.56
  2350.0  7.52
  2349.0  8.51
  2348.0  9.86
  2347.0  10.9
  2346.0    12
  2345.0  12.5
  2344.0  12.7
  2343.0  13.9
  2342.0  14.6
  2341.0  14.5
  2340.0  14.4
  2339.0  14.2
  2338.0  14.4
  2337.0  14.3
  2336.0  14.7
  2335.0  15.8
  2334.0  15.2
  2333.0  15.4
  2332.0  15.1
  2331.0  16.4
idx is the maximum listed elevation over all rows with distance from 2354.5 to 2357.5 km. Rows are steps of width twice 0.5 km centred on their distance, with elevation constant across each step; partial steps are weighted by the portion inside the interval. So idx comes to 13.5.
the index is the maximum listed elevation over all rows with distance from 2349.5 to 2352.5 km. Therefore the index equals 8.97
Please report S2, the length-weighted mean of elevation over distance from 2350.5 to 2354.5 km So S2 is 9.56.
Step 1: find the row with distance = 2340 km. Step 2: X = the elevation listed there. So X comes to 14.4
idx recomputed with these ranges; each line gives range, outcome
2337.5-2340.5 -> 14.4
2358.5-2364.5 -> 14.7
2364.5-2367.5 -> 15.2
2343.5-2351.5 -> 12.7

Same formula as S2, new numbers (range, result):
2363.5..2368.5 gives 14.6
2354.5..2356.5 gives 12.4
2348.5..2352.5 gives 8.14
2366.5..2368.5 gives 14.9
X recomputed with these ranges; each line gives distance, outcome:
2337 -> 14.3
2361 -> 14.7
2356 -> 12.6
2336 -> 14.7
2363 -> 14.1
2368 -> 14.6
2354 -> 11.5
